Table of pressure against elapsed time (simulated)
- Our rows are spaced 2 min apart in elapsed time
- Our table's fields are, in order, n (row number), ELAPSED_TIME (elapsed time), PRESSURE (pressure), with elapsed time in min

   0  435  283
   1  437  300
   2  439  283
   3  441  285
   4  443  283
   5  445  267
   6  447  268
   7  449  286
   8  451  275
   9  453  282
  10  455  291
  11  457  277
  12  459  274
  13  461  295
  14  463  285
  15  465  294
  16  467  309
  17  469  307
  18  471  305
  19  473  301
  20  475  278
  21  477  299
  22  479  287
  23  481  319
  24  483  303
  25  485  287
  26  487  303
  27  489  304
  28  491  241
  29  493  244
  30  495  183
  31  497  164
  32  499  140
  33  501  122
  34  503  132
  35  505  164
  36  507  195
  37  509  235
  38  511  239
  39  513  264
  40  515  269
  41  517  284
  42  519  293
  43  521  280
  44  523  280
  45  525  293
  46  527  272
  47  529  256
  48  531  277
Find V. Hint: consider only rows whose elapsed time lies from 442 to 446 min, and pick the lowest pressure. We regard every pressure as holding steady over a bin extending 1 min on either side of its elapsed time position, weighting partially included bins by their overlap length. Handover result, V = 267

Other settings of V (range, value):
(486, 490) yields 303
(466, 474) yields 301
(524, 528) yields 272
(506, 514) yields 195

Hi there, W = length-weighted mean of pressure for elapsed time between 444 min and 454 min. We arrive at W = 276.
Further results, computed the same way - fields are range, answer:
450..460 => 280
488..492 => 272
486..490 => 304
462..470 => 299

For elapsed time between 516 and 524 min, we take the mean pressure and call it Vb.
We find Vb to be 284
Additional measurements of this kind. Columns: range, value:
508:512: 237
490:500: 194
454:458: 284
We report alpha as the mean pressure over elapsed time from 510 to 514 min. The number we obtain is 252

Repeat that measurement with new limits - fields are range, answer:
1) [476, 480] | 293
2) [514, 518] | 276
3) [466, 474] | 306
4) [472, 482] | 297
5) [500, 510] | 170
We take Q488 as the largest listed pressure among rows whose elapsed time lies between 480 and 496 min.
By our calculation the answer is 319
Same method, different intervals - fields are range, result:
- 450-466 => 295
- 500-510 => 235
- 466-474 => 309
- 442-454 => 286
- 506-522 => 293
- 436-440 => 300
